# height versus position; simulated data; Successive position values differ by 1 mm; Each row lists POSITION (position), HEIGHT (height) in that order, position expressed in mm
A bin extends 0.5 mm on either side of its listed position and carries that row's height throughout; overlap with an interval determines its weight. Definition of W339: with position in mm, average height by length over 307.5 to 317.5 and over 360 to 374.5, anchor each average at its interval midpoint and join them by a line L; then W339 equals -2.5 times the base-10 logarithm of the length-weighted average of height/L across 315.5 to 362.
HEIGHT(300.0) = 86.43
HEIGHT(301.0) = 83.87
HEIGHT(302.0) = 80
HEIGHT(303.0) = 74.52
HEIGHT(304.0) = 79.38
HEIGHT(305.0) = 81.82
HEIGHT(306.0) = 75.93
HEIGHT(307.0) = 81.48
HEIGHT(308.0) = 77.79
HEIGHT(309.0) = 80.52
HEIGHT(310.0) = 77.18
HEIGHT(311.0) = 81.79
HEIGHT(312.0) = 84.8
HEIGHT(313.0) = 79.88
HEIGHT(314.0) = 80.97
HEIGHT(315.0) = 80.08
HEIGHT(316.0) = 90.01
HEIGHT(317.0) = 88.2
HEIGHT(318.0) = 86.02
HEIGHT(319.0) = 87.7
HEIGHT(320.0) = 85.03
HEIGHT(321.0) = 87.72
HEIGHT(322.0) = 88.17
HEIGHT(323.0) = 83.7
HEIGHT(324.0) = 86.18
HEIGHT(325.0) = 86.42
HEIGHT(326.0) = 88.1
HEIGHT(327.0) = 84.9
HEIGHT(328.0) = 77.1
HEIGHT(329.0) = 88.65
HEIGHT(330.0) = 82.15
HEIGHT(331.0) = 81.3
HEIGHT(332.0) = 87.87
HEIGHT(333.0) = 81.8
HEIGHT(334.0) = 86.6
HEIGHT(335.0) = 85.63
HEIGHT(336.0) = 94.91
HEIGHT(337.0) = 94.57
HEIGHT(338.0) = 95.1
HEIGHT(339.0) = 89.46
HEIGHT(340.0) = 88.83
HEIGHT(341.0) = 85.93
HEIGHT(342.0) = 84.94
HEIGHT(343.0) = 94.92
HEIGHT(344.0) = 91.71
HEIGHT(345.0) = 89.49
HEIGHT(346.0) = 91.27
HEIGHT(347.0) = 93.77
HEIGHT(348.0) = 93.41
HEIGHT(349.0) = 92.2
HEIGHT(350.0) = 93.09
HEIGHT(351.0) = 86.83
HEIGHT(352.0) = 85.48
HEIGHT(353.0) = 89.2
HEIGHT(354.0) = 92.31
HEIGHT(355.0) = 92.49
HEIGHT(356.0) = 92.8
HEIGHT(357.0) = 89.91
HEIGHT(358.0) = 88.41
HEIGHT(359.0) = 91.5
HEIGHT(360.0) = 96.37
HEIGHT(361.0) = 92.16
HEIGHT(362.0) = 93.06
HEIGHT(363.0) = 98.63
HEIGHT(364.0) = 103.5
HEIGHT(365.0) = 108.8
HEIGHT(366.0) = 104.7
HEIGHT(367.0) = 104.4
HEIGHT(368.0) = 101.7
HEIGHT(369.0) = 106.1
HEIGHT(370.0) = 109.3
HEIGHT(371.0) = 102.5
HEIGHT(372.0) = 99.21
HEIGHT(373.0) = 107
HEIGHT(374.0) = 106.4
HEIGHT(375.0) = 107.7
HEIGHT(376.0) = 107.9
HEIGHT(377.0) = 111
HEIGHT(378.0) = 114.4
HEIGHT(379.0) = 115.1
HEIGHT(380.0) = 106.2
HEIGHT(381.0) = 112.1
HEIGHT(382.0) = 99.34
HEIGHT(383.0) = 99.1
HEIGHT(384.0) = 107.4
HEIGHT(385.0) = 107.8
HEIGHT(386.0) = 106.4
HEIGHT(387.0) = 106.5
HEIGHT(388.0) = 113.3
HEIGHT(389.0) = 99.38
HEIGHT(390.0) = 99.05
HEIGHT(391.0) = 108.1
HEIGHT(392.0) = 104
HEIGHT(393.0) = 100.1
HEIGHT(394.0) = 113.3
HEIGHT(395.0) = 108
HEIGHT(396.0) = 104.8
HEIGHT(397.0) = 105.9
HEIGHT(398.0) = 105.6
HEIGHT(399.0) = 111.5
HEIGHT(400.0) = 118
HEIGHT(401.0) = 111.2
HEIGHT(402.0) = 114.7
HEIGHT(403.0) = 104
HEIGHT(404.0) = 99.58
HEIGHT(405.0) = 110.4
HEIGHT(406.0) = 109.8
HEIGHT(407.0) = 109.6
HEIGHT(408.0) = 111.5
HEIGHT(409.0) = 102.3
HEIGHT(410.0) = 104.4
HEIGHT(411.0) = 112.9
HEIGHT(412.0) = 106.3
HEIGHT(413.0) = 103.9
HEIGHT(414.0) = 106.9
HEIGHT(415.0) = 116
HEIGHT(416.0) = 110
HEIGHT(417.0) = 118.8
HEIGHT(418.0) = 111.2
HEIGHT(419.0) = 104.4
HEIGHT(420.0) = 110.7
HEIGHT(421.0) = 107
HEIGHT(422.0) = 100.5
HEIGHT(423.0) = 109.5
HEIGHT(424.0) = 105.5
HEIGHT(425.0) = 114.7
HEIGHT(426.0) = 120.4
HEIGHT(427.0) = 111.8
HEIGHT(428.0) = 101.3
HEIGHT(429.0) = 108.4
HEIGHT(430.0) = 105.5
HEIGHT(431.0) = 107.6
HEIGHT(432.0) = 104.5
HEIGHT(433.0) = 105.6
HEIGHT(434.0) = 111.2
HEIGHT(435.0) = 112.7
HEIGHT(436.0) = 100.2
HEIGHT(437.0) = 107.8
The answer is 0.03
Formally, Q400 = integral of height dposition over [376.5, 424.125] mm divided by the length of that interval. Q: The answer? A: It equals 108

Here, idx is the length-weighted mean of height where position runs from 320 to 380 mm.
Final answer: 94.1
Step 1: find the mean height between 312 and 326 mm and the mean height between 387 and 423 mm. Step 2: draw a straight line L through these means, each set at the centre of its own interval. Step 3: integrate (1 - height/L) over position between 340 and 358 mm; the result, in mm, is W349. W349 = 0.5 mm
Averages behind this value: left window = 85.5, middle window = 90.5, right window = 108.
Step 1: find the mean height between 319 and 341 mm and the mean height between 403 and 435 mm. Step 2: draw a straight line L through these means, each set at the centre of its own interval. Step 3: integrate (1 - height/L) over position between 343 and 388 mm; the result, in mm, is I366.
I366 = -2.0 mm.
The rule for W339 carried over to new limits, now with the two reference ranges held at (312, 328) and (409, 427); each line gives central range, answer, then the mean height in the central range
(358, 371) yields -0.05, 100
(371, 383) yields -0.08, 107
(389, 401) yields -0.03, 107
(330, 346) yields 0.01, 88.7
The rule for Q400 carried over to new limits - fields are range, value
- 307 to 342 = 85.4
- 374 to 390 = 107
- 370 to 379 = 108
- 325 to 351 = 88.6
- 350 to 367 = 94.4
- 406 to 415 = 108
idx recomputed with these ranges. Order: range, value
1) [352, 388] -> 102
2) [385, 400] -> 107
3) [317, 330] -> 85.8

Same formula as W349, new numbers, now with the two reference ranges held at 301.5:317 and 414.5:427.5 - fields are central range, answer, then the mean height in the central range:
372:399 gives -1.5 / 107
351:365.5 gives 0.0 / 93.7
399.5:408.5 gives -0.3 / 110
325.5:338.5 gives 0.0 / 86.8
